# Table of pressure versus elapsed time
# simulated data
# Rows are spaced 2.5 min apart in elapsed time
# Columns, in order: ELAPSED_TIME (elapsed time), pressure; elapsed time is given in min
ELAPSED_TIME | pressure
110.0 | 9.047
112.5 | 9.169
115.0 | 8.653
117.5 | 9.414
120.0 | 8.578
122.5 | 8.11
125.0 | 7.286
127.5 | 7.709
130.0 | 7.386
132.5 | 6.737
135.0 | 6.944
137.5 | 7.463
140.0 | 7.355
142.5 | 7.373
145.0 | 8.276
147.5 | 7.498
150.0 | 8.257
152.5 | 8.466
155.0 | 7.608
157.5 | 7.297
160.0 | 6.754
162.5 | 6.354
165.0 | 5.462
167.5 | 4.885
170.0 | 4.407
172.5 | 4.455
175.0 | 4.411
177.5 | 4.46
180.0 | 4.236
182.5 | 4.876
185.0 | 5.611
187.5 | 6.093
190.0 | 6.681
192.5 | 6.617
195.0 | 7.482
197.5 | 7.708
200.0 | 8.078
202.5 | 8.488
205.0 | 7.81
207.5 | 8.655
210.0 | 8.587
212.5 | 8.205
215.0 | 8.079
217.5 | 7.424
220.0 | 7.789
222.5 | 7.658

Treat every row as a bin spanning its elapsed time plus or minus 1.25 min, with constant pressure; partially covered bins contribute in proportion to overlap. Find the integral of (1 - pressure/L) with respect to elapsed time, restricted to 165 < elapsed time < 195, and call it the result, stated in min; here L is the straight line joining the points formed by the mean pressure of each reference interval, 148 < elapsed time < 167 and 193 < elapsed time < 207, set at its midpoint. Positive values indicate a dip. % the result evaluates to 9.02 min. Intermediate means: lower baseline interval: 7.09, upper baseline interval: 7.88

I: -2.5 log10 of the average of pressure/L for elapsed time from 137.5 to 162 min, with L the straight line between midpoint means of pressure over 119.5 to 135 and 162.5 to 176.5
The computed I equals -0.24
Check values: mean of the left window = 7.53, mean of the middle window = 7.6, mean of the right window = 4.86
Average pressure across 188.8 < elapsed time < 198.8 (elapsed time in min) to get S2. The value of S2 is 7.13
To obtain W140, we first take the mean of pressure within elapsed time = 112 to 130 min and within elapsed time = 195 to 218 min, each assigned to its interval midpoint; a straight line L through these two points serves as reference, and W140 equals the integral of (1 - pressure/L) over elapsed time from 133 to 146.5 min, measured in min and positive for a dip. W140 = 1.3 min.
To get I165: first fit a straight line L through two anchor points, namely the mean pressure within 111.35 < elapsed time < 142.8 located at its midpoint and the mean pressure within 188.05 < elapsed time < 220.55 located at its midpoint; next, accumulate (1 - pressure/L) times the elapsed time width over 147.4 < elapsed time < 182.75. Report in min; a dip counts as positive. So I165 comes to 8.5 min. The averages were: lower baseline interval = 7.87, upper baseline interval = 7.78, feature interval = 5.94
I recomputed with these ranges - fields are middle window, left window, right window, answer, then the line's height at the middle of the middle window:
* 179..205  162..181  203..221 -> -0.02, 6.46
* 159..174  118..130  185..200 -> 0.34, 7.3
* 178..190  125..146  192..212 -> 0.42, 7.83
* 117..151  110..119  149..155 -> 0.12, 8.62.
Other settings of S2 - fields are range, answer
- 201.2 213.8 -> 8.35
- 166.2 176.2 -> 4.54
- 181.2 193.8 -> 5.97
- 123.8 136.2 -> 7.21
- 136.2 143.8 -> 7.4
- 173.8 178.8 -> 4.43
